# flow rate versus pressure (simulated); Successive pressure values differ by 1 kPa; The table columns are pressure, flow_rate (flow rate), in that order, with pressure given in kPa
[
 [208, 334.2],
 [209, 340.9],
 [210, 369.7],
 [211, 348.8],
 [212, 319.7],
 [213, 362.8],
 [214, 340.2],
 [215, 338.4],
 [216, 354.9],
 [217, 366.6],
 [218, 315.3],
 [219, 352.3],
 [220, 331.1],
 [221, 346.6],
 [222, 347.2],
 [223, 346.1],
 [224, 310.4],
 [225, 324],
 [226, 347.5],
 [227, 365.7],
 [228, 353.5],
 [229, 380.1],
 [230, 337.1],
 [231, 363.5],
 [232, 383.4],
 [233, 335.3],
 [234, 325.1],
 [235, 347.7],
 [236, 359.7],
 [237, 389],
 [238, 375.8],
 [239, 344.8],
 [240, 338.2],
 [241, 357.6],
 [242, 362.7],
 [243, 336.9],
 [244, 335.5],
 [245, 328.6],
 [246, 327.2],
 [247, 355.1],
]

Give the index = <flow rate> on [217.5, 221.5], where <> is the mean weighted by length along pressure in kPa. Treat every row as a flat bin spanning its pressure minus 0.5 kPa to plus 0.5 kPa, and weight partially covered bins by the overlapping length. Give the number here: 336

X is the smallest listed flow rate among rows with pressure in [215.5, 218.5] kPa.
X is 315.3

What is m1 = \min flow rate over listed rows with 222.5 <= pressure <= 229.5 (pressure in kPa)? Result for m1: 310.4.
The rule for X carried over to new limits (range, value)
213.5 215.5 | 338.4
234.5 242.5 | 338.2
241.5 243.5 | 336.9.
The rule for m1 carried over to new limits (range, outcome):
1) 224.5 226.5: 324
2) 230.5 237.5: 325.1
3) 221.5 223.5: 346.1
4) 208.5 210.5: 340.9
